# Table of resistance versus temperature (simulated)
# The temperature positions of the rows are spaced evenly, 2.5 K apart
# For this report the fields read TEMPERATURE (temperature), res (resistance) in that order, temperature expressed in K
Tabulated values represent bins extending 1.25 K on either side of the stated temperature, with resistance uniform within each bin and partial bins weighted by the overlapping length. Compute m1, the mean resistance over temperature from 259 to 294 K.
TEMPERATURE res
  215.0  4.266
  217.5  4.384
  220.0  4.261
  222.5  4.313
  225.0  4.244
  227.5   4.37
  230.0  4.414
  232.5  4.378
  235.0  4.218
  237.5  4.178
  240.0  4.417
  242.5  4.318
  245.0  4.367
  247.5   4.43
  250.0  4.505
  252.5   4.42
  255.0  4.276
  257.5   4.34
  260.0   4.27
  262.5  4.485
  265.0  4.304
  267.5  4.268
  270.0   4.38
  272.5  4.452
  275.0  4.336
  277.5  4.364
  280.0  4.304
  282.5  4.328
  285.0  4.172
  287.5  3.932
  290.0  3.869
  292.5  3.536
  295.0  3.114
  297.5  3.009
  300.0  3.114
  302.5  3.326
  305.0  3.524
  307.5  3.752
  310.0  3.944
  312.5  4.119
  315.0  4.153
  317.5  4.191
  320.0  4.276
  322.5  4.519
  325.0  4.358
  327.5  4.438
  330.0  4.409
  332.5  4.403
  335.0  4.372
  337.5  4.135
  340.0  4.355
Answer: 4.21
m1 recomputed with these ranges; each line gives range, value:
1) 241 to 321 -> 4.07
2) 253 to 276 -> 4.35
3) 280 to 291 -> 4.11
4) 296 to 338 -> 3.99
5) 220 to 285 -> 4.34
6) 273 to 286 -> 4.31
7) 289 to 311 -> 3.46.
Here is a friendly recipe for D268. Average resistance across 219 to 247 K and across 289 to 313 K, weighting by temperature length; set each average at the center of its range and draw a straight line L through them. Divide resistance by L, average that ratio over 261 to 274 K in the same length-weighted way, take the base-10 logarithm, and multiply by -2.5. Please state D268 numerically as -0.123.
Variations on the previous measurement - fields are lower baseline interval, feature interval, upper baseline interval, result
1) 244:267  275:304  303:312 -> 0.06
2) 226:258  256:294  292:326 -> -0.04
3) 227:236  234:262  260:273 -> 0.00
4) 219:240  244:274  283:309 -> -0.10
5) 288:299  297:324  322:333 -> 0.03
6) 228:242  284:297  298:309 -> -0.03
